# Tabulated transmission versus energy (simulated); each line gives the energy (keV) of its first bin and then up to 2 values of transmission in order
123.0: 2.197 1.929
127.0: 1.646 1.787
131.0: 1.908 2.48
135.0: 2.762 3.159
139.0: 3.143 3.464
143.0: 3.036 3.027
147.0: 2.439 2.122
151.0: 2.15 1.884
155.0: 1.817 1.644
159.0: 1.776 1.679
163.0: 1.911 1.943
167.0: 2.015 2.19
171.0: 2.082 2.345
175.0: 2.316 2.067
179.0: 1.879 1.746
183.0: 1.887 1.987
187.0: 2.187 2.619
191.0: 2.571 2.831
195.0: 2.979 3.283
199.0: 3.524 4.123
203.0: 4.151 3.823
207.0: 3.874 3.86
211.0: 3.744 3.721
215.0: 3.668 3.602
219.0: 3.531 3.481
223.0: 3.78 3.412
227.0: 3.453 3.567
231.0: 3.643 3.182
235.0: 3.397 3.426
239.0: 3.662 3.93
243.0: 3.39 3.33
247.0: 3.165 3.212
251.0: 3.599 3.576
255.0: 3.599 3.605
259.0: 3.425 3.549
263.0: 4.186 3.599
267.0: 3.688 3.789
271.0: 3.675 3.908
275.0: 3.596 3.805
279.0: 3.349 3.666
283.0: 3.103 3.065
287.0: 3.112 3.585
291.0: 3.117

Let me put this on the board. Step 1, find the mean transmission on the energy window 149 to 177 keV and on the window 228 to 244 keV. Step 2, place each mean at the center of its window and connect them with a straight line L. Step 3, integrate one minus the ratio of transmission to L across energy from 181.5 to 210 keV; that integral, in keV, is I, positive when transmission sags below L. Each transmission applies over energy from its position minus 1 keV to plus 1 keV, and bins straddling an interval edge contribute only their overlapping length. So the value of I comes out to -4.1 keV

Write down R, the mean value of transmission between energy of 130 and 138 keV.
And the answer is 2.58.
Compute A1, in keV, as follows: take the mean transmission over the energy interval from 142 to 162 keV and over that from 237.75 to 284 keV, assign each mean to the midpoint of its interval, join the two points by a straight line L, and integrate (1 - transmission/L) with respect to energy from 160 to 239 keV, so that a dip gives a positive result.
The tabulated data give -4.37 keV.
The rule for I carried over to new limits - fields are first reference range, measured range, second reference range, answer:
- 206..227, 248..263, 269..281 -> 0.5 keV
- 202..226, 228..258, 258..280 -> 1.8 keV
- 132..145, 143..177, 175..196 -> 7.1 keV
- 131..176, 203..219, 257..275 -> -3.9 keV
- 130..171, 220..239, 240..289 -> -2.0 keV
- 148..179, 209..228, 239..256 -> -4.2 keV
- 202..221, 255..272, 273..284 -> -0.4 keV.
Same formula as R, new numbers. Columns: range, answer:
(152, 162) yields 1.76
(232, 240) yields 3.42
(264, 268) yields 3.64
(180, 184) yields 1.82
